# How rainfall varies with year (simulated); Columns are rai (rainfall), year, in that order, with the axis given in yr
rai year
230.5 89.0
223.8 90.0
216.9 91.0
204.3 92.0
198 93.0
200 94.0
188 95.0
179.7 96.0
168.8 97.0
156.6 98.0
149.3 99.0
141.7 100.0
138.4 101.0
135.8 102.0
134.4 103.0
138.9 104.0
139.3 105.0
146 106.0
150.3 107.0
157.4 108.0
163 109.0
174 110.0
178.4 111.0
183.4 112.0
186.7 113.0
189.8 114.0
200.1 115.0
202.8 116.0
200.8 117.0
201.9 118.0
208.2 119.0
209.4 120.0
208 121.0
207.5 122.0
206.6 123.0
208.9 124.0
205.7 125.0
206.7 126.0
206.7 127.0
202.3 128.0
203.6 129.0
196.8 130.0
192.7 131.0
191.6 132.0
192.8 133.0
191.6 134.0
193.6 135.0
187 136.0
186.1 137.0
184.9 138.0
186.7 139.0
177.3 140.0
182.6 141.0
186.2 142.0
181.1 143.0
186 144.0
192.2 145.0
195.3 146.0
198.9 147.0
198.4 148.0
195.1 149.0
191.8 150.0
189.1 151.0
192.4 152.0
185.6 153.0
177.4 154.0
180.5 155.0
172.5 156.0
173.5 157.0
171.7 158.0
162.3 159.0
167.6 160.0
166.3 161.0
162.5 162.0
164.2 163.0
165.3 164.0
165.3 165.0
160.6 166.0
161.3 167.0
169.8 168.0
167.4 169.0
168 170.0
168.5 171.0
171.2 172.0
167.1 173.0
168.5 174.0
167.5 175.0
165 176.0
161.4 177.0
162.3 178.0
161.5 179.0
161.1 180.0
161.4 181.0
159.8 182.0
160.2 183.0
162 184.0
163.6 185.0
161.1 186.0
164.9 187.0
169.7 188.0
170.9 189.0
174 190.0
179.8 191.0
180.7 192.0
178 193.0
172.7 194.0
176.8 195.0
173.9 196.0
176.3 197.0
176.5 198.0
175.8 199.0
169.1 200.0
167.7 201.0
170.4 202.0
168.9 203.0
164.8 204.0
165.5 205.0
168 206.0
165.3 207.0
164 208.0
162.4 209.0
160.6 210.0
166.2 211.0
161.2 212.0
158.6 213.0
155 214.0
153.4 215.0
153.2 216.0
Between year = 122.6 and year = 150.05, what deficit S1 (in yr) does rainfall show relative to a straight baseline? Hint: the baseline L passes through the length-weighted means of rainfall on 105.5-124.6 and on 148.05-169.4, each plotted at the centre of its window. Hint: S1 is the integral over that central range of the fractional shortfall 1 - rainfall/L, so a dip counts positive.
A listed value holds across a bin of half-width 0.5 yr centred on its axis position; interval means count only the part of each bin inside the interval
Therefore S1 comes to -1.9 yr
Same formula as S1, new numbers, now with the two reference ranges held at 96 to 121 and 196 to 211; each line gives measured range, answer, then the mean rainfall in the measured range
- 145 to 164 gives -1.2 yr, 180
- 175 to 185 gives 0.4 yr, 162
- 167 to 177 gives 0.1 yr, 167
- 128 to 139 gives -1.5 yr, 192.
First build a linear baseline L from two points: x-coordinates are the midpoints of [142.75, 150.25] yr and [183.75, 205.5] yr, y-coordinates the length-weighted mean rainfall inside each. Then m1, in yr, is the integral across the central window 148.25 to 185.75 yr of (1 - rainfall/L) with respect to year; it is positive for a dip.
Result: 2.9 yr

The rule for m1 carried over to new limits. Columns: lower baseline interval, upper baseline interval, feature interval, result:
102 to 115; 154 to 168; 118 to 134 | -3.8 yr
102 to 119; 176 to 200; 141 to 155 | -1.6 yr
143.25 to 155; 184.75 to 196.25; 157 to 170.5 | 1.3 yr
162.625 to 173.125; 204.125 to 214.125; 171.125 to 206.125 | -0.8 yr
